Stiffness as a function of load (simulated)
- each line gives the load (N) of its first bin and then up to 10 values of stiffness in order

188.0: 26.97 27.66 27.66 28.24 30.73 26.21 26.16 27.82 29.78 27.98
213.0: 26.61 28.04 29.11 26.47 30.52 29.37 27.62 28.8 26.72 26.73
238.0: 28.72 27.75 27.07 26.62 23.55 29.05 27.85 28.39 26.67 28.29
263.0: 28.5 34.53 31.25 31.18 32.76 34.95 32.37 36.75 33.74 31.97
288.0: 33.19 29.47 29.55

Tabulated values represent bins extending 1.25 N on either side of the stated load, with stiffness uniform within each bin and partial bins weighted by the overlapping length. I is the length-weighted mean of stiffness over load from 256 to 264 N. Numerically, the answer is 27.9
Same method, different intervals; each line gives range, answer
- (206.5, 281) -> 29.1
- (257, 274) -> 30.5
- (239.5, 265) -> 27.6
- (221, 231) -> 28.9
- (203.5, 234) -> 28.2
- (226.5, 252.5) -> 27.3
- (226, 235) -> 27.8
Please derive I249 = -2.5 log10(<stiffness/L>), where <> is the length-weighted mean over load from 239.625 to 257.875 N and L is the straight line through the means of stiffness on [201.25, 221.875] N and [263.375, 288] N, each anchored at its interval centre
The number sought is 0.14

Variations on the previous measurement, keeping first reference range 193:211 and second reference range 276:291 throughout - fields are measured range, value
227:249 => 0.12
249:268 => 0.09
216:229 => 0.03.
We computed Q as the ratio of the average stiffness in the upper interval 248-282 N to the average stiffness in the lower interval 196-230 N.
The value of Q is 1.1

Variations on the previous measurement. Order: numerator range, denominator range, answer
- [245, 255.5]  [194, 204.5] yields 0.97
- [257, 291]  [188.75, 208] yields 1.14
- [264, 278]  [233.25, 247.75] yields 1.21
